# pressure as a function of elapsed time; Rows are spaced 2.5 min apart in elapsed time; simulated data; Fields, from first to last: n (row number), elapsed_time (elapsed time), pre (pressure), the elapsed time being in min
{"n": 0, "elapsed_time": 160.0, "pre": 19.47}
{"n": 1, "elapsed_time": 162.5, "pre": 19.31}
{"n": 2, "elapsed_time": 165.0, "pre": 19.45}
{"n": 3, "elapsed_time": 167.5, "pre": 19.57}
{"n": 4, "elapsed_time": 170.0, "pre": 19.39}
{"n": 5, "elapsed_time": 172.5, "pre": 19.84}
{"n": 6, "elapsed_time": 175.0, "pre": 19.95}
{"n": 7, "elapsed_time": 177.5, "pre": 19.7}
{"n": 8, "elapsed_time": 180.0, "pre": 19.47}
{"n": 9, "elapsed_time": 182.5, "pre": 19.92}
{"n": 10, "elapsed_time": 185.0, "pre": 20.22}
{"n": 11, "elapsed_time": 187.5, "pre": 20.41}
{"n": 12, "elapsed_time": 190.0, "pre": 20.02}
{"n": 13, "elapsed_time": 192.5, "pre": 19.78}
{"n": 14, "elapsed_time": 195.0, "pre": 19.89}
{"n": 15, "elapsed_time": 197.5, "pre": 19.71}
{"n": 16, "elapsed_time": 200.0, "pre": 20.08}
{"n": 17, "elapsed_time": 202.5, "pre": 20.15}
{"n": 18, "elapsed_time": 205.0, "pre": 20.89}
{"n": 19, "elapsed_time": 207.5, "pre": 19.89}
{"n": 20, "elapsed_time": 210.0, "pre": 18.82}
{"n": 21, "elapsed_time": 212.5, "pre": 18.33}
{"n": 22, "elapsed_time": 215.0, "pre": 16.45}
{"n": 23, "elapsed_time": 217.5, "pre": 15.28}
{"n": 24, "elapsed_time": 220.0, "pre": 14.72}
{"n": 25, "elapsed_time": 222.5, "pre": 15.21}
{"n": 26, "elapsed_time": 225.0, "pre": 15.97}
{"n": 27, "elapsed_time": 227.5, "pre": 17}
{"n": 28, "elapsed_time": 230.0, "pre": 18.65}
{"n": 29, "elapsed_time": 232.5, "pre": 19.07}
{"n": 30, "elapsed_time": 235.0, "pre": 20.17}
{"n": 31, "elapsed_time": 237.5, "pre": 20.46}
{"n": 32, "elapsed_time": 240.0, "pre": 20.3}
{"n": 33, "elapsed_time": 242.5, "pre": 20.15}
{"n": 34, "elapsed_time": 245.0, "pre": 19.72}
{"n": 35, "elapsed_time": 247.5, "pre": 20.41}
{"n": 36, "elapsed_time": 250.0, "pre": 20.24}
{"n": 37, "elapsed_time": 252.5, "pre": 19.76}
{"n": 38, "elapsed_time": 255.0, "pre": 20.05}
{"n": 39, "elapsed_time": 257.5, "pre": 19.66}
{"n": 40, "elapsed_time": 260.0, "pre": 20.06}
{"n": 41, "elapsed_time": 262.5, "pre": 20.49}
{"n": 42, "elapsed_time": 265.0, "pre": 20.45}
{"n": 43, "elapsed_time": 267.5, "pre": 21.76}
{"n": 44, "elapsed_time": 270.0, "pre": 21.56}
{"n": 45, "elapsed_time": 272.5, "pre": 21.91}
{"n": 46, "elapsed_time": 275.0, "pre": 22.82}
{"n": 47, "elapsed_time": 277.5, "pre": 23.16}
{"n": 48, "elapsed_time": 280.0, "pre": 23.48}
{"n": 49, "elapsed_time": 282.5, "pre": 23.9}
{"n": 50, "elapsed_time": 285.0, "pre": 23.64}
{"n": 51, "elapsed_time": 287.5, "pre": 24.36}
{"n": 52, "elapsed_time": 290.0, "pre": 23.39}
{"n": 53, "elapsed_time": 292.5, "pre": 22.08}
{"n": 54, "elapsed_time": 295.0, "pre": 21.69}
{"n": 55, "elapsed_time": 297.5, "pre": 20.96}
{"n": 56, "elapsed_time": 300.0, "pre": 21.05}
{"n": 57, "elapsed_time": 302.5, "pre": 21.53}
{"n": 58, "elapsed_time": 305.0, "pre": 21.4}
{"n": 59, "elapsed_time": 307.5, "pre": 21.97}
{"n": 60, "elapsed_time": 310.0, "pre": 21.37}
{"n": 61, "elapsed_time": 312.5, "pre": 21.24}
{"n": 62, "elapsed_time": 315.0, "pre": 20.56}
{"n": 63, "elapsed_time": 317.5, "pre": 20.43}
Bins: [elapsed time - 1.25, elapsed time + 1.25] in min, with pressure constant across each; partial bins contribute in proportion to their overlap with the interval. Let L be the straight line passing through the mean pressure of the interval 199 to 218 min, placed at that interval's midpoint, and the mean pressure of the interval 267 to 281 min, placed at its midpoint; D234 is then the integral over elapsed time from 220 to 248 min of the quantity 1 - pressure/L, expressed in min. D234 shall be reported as 2.3 min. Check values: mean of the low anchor 18.9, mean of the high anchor 22.5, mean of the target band 18.6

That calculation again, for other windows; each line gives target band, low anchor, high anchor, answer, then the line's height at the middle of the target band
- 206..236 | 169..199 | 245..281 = 4.3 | 20.4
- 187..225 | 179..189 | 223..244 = 1.9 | 19.5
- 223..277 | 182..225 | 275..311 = 1.7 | 20.7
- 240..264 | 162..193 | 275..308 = 1.7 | 21.6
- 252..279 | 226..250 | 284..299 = 0.0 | 21.1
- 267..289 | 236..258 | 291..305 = -2.2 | 20.9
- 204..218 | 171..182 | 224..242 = 0.6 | 19.2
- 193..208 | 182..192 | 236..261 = 0.0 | 20.1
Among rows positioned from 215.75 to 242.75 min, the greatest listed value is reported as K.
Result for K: 20.46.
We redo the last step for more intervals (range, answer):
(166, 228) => 20.89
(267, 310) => 24.36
